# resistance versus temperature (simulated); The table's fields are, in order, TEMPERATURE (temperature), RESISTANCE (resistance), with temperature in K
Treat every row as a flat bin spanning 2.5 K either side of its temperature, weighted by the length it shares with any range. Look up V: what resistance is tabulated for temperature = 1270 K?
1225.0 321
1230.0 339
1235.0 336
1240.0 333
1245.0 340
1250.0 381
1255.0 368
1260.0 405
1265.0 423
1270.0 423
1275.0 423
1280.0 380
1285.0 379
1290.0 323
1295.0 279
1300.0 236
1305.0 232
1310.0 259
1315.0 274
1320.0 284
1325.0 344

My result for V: 423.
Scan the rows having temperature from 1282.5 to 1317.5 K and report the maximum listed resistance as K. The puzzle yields 379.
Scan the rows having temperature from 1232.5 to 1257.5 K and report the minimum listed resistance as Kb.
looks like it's 333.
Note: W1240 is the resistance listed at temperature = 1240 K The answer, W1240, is 333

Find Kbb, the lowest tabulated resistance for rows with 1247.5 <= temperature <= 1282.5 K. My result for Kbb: 368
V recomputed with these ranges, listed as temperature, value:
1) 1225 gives 321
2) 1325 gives 344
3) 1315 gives 274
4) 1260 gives 405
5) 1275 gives 423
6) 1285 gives 379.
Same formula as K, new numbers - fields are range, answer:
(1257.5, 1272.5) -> 423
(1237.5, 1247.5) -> 340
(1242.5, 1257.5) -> 381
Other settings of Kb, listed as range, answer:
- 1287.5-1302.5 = 236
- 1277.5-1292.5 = 323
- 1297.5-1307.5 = 232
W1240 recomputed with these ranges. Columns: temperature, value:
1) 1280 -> 380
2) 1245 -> 340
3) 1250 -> 381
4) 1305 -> 232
